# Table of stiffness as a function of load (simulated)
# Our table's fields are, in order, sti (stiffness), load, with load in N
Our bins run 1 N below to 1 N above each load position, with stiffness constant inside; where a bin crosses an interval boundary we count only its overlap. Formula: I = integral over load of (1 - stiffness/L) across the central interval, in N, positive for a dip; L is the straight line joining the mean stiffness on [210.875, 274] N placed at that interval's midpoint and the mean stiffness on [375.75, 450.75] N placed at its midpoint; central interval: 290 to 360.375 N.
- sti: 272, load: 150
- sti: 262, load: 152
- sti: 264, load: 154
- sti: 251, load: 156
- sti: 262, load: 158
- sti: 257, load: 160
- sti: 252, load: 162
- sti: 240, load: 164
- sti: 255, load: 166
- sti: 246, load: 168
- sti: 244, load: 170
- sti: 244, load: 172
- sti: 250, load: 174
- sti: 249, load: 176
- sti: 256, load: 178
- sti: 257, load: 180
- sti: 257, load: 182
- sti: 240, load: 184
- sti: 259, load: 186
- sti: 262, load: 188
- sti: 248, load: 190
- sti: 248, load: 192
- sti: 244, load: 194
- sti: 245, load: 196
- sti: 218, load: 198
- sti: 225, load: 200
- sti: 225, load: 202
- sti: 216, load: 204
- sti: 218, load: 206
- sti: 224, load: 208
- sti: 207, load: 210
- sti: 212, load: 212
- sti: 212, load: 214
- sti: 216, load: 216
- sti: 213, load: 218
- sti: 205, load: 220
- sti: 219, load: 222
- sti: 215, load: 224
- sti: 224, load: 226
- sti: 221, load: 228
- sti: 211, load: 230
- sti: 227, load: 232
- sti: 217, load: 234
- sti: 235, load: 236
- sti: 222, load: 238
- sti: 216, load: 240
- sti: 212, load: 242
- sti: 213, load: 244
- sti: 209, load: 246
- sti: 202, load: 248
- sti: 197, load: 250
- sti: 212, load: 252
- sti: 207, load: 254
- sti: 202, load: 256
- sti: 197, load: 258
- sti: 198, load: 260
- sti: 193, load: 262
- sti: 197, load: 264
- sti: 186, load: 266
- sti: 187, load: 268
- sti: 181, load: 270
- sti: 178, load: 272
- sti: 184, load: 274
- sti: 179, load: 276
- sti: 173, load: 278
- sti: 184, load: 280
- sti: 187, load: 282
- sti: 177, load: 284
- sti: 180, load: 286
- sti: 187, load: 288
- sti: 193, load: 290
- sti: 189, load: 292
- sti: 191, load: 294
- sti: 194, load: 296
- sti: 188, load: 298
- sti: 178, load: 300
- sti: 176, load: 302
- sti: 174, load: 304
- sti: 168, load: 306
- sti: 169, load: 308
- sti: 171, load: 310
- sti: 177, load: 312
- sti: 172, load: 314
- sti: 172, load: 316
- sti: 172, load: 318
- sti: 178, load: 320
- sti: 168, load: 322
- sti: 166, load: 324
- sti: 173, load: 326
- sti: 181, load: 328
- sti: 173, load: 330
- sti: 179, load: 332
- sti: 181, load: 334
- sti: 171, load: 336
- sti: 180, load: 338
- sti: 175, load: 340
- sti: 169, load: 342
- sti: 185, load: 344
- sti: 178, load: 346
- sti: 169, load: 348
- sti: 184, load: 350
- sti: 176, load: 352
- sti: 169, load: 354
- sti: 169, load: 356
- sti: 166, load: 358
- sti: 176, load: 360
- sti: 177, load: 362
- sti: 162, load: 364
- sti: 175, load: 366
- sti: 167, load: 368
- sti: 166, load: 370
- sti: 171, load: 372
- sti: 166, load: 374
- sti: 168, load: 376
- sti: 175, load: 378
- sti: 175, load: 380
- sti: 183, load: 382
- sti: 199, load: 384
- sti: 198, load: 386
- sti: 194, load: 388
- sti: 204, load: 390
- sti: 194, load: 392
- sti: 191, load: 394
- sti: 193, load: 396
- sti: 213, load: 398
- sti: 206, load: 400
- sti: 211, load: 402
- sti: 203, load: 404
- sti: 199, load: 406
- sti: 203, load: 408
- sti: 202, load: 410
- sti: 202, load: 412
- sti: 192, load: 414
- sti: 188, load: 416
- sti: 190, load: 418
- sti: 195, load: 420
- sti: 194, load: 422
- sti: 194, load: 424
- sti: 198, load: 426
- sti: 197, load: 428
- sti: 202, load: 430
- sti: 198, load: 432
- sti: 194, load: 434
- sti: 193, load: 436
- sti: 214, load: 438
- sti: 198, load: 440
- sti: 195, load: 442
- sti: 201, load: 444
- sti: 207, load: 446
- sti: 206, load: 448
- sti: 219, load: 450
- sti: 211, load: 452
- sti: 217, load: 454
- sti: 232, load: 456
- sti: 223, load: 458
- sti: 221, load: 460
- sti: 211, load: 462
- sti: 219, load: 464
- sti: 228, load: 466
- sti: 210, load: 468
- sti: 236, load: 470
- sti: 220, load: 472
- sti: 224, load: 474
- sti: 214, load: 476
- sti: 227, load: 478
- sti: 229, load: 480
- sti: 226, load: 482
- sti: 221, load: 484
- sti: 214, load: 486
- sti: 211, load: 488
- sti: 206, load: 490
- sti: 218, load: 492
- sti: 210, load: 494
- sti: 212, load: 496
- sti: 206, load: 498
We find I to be 9.1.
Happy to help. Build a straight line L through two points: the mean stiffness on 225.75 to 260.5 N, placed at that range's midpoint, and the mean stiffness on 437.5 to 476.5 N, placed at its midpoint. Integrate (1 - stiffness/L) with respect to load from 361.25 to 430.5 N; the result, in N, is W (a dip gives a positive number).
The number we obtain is 7.9 N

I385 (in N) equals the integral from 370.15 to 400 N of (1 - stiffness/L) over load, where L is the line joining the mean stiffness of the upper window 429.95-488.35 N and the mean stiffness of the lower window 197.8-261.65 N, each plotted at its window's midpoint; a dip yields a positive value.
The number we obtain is 3.7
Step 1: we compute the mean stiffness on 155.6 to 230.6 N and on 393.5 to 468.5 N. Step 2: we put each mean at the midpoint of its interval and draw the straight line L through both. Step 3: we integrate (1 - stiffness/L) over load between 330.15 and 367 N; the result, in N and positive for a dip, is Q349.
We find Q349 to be 7.0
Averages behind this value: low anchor 235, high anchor 205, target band 174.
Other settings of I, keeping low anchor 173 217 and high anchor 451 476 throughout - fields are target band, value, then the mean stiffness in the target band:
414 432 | 2.3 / 195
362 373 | 2.8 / 169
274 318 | 9.6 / 180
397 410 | 1.1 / 206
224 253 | 2.2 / 216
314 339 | 5.9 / 174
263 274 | 2.2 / 186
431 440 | 0.9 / 200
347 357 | 2.4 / 173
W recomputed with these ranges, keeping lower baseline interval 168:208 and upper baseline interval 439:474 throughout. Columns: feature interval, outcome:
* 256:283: 5.41 N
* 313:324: 2.75 N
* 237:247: 0.94 N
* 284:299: 2.82 N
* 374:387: 2.40 N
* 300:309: 2.26 N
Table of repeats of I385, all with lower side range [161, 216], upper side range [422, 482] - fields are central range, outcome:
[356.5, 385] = 6.1 N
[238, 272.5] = 4.7 N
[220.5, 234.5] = 0.9 N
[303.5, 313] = 2.3 N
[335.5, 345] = 2.0 N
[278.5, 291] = 2.4 N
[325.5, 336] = 2.2 N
